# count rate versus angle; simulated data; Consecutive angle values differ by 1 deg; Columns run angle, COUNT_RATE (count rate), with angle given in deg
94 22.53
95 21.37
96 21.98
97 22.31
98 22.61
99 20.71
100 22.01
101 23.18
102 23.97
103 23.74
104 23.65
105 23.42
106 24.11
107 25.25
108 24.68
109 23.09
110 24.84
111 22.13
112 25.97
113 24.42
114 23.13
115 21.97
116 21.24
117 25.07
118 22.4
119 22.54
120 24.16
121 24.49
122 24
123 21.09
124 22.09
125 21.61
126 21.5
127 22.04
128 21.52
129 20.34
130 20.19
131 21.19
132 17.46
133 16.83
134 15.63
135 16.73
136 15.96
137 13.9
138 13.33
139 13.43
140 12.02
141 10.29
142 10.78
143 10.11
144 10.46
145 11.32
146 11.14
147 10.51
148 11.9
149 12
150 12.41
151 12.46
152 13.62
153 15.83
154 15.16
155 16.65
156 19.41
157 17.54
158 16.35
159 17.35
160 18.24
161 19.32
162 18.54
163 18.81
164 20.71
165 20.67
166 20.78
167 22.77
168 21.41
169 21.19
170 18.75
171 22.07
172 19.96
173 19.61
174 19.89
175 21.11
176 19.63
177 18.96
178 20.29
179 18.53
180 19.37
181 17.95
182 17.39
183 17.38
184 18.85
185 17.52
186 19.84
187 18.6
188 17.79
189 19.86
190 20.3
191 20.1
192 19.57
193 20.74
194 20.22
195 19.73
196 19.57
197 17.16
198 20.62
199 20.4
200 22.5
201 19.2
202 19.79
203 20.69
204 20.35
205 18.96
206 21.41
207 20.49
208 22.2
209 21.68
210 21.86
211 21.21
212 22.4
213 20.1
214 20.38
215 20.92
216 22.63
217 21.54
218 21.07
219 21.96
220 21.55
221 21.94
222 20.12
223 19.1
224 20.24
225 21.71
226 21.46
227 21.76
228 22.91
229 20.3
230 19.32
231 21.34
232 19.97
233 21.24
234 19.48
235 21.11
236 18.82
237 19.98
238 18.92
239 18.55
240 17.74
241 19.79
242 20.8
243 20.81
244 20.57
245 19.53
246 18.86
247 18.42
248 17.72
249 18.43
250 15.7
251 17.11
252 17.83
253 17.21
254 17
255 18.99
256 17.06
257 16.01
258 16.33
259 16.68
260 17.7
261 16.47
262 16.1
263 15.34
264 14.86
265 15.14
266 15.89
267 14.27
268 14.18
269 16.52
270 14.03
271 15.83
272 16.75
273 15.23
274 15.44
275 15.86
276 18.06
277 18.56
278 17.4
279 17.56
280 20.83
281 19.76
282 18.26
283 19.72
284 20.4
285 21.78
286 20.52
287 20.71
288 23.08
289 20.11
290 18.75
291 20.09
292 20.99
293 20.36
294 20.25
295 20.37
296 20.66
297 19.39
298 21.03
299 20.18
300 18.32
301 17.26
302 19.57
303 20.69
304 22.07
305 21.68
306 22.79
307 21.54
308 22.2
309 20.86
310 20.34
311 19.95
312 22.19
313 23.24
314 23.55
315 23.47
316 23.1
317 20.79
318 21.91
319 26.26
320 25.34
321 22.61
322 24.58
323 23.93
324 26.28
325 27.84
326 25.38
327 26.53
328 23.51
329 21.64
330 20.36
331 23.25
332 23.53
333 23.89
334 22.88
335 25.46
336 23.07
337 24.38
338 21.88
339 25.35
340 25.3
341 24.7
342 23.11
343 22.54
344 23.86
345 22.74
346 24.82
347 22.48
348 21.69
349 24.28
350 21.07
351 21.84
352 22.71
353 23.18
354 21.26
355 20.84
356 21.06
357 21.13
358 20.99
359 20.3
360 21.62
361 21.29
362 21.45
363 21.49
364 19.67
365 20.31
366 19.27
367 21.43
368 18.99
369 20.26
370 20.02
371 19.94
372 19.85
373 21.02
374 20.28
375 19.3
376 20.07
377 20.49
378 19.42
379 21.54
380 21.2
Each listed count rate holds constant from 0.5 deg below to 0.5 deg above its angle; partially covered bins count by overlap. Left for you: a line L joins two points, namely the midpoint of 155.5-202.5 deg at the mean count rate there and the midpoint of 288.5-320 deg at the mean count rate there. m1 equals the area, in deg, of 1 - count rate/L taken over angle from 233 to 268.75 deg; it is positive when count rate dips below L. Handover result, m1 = 4.7 deg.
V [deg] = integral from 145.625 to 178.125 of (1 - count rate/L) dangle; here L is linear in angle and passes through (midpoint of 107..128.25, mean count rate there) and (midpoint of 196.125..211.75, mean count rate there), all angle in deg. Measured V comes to 6.03 deg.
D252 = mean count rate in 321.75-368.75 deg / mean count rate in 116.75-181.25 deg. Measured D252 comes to 1.27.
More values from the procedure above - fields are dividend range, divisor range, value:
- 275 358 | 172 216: 1.10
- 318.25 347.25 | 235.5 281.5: 1.38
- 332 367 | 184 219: 1.10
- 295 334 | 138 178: 1.36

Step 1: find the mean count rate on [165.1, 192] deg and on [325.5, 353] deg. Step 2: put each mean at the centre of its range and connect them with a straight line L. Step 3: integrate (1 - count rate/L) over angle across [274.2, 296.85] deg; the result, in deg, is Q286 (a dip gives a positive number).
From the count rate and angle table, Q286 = 2.5 deg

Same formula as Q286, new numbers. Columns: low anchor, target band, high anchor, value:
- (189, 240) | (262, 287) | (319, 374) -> 5.0 deg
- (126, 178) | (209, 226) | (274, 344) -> -2.0 deg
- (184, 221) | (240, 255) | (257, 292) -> 0.1 deg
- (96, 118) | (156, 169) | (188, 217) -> 1.3 deg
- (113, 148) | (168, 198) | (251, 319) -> -1.8 deg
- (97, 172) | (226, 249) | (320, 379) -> 0.8 deg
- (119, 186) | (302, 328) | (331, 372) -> -2.2 deg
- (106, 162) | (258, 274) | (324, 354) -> 4.4 deg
